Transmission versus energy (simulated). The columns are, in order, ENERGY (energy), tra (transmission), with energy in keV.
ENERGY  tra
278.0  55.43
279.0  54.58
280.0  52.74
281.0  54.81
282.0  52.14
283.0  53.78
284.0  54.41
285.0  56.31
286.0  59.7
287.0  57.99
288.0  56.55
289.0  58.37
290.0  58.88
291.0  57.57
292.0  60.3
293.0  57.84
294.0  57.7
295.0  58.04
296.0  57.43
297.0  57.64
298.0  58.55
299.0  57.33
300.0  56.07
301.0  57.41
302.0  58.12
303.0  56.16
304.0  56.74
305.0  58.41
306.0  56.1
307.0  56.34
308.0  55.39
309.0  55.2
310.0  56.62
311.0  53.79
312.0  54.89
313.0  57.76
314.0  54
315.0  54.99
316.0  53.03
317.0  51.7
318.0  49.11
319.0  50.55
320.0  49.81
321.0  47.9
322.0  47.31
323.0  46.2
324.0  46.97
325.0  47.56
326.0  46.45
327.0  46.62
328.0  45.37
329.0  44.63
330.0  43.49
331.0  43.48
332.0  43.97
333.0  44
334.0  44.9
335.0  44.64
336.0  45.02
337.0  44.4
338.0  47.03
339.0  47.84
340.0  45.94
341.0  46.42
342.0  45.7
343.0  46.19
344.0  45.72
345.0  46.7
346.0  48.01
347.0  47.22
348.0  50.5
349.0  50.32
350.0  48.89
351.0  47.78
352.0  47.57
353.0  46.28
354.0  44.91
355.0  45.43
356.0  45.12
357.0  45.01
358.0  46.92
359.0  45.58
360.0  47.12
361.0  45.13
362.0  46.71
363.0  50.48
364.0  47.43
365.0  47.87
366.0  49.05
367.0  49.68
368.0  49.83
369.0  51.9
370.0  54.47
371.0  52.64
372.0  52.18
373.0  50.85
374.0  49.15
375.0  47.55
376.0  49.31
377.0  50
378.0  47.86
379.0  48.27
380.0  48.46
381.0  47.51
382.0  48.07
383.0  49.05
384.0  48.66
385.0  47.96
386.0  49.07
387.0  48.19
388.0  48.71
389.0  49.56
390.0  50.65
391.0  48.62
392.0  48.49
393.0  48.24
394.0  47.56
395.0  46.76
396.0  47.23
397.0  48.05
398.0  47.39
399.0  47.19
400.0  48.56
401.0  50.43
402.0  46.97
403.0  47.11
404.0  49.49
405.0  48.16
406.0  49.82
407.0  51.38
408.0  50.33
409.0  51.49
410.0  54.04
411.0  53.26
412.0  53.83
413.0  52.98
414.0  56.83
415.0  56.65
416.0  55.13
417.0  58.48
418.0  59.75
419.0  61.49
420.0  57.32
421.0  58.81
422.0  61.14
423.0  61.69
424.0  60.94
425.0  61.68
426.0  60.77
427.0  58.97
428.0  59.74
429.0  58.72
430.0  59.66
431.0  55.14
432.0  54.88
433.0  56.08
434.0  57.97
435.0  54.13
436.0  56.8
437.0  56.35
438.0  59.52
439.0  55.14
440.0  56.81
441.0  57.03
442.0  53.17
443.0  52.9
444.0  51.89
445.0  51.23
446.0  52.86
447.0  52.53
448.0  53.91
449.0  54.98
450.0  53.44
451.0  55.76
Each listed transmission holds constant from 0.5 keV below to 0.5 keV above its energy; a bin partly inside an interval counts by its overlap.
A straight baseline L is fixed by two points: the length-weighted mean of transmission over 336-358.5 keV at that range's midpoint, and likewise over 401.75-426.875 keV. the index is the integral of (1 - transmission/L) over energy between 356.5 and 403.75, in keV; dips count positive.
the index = 2.15 keV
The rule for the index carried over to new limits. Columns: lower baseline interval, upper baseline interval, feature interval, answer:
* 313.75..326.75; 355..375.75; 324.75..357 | 1.9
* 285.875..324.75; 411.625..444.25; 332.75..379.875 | 7.0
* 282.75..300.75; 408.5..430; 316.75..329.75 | 2.3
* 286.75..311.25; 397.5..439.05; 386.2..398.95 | 1.7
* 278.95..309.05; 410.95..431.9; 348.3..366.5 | 3.3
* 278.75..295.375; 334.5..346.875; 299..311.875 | -0.8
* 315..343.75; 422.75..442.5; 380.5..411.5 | 2.8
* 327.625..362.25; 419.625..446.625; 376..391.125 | 0.6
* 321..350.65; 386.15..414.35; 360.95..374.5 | -0.6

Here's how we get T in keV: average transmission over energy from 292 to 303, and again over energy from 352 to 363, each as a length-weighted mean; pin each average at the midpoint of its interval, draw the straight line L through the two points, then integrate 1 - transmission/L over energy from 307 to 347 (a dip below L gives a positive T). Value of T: 2.7 keV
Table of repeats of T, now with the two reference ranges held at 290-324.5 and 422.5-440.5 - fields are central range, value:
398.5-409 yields 1.52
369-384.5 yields 1.91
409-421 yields 0.29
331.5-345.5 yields 2.53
